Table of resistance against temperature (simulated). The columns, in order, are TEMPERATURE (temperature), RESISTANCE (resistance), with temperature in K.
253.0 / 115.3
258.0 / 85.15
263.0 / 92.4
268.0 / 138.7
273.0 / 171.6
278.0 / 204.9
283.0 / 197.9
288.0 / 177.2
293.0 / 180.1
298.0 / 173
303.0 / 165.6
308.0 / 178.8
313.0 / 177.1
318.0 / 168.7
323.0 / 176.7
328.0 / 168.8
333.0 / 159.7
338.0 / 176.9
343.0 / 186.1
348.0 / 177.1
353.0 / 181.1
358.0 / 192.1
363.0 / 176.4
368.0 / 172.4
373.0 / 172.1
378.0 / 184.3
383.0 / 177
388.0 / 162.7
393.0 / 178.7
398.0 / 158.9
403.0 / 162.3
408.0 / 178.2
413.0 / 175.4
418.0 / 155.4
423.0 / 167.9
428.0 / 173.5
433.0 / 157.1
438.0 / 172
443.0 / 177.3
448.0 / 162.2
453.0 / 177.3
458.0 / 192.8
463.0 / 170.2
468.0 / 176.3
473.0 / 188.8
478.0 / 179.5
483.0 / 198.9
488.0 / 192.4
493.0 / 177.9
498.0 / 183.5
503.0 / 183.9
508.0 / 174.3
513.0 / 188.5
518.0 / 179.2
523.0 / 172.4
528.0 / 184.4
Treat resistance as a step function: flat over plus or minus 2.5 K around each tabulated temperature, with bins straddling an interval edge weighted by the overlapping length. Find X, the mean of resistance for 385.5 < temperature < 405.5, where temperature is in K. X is 166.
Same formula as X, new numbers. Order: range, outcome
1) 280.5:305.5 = 179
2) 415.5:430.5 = 166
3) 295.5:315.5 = 174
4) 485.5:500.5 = 185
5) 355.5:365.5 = 184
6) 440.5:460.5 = 177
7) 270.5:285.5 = 191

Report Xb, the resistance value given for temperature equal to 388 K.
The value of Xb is 162.7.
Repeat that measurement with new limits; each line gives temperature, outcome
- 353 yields 181.1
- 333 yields 159.7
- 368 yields 172.4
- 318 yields 168.7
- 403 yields 162.3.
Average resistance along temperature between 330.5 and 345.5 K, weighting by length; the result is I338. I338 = 174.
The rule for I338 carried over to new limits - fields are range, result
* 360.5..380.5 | 176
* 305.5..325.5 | 175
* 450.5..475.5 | 181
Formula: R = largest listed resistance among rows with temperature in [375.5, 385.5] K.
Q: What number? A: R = 184.3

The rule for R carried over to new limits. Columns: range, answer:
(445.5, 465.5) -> 192.8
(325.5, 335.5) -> 168.8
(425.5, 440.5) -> 173.5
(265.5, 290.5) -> 204.9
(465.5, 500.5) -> 198.9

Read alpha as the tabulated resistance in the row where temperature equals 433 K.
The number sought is 157.1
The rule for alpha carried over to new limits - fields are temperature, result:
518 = 179.2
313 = 177.1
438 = 172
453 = 177.3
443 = 177.3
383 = 177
